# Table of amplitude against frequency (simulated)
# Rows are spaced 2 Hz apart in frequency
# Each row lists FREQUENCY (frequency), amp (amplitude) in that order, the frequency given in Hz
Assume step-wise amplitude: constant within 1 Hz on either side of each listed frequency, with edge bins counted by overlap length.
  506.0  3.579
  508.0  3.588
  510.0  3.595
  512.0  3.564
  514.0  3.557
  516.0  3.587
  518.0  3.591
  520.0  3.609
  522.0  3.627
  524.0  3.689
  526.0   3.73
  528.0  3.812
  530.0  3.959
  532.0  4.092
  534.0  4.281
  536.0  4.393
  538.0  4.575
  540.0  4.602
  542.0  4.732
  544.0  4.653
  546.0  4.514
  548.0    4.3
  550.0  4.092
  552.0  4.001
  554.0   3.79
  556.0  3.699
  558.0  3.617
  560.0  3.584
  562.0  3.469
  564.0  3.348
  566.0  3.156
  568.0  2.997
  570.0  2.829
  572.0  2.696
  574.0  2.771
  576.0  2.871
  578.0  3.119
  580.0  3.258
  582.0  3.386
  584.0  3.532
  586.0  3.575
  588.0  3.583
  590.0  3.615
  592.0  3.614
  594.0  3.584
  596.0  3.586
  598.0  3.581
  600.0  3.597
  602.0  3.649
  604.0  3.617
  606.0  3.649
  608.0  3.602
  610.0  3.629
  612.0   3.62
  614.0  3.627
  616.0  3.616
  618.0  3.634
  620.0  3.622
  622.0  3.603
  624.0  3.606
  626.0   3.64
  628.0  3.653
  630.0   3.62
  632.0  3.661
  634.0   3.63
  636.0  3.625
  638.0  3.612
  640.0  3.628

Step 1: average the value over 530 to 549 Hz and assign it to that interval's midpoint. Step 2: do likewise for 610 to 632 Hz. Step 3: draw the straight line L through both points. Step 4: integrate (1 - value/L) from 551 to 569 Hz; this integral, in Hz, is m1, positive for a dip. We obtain 3.05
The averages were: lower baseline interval 4.43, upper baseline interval 3.63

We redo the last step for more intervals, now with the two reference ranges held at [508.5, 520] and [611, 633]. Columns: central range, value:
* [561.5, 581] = 3.06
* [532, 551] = -4.48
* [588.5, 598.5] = 0.05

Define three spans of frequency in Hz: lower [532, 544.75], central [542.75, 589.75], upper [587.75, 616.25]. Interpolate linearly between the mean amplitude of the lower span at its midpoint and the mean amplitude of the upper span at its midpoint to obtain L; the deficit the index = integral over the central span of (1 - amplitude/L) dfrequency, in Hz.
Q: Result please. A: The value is 6.83 Hz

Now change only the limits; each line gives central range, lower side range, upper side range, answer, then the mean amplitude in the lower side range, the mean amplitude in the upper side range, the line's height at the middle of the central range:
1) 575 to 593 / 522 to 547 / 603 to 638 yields 2.2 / 4.23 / 3.63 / 3.88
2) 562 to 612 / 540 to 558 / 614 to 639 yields 6.9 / 4.21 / 3.63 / 3.92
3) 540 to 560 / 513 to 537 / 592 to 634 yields -2.0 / 3.83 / 3.62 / 3.77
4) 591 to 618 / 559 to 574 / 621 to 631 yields -1.3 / 3.13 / 3.62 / 3.45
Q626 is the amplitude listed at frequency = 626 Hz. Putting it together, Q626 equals 3.64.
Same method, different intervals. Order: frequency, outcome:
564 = 3.348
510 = 3.595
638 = 3.612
